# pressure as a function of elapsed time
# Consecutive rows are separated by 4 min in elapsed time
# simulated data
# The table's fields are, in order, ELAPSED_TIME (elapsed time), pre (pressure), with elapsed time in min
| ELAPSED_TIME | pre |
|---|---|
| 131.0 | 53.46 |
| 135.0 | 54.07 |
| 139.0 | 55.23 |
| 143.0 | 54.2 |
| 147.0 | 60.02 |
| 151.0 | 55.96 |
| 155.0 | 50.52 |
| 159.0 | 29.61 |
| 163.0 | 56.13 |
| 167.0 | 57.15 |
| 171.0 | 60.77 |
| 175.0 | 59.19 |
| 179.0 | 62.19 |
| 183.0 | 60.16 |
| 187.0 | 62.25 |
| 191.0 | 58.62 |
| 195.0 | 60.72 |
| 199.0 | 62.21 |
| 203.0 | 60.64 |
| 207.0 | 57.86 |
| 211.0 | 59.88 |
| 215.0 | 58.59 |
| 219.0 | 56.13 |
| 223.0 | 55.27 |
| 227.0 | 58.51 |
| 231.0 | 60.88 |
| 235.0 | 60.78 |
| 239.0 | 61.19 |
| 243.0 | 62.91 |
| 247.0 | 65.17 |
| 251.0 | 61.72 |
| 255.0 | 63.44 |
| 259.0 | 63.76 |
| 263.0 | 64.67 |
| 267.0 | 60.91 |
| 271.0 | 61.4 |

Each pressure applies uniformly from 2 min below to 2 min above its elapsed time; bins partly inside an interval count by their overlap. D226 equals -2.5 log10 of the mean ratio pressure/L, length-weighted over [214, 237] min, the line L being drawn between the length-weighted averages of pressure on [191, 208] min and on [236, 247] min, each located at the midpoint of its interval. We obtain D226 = 0.06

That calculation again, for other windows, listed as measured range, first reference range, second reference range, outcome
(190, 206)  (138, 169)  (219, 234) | -0.09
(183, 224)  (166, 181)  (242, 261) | 0.03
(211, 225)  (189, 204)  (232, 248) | 0.08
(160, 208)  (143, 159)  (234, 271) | -0.07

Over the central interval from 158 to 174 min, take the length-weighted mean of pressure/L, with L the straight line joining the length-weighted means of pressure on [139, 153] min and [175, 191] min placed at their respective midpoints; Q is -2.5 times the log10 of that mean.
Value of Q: 0.12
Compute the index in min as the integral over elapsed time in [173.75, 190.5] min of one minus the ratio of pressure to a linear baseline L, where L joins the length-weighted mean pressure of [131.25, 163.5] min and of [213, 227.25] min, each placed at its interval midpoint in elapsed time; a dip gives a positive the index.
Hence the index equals -2.01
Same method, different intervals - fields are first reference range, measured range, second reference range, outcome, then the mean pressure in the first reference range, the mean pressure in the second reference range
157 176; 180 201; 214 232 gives -2.4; 52.2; 57.7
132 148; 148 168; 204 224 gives 2.1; 55.5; 57.8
